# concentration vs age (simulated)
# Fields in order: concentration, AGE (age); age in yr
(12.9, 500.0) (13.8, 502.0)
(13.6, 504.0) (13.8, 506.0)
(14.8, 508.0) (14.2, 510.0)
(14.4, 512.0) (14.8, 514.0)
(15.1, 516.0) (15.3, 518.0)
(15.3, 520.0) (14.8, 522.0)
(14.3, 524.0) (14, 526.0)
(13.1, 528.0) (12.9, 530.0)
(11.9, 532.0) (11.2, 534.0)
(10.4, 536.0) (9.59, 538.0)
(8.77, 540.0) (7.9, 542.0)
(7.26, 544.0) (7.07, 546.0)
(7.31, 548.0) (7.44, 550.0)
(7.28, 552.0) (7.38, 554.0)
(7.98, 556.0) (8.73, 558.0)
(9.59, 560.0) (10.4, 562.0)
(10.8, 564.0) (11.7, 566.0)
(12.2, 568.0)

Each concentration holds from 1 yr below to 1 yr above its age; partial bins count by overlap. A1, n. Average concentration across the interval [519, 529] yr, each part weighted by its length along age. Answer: 14.3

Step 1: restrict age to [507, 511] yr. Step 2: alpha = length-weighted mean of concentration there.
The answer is 14.5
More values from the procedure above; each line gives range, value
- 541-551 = 7.4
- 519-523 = 15.1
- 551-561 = 8.19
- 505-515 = 14.4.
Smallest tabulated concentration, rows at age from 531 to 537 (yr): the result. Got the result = 10.4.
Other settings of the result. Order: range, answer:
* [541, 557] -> 7.07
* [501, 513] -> 13.6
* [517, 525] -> 14.3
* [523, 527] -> 14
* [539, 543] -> 7.9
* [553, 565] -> 7.38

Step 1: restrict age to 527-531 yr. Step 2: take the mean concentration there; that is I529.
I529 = 13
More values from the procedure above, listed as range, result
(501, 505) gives 13.7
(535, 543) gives 9.17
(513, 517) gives 14.9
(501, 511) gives 14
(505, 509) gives 14.3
